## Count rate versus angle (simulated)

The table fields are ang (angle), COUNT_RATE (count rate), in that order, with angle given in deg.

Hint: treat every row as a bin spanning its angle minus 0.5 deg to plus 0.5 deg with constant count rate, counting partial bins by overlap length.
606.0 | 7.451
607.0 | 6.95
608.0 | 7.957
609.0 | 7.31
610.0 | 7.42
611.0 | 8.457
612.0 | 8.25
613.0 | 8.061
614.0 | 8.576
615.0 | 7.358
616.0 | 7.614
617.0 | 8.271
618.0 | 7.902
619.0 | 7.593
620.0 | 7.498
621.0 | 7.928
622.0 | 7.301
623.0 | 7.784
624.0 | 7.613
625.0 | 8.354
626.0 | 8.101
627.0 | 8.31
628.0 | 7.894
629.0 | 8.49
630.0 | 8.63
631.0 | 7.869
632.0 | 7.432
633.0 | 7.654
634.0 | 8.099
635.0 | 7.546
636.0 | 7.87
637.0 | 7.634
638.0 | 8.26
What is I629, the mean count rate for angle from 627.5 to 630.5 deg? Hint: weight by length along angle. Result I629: 8.34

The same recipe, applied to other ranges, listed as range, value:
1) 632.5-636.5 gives 7.79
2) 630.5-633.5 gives 7.65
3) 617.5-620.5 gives 7.66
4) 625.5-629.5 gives 8.2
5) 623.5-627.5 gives 8.09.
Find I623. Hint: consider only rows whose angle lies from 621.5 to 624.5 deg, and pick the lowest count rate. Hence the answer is 7.301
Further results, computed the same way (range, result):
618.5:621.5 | 7.498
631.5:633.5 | 7.432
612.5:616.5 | 7.358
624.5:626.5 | 8.101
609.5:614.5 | 7.42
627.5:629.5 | 7.894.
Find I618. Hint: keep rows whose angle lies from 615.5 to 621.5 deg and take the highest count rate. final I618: 8.271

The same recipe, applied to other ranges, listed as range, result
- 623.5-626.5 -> 8.354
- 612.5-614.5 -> 8.576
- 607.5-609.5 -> 7.957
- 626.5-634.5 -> 8.63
